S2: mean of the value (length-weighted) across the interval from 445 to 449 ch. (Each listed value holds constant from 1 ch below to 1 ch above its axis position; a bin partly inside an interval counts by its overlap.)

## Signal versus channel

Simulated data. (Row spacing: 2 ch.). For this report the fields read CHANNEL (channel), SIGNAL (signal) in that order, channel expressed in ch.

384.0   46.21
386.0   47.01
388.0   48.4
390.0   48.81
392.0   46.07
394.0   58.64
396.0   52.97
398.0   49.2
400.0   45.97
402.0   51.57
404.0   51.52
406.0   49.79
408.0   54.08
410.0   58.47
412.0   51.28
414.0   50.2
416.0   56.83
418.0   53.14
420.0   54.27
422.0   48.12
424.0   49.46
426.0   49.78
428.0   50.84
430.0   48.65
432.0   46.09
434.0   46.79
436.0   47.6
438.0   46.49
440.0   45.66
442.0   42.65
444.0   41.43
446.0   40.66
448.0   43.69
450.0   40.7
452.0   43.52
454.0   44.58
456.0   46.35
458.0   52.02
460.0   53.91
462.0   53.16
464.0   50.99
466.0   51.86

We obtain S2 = 42.2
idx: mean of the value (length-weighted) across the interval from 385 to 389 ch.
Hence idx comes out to 47.7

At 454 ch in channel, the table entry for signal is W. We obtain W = 44.58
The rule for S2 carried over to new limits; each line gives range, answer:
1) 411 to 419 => 52.9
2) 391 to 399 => 51.7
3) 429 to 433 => 47.4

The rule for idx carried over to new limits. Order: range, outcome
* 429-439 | 47.1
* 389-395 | 51.2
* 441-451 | 41.8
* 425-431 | 49.8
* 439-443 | 44.2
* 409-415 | 53.3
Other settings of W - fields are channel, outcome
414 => 50.2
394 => 58.64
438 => 46.49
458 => 52.02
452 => 43.52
